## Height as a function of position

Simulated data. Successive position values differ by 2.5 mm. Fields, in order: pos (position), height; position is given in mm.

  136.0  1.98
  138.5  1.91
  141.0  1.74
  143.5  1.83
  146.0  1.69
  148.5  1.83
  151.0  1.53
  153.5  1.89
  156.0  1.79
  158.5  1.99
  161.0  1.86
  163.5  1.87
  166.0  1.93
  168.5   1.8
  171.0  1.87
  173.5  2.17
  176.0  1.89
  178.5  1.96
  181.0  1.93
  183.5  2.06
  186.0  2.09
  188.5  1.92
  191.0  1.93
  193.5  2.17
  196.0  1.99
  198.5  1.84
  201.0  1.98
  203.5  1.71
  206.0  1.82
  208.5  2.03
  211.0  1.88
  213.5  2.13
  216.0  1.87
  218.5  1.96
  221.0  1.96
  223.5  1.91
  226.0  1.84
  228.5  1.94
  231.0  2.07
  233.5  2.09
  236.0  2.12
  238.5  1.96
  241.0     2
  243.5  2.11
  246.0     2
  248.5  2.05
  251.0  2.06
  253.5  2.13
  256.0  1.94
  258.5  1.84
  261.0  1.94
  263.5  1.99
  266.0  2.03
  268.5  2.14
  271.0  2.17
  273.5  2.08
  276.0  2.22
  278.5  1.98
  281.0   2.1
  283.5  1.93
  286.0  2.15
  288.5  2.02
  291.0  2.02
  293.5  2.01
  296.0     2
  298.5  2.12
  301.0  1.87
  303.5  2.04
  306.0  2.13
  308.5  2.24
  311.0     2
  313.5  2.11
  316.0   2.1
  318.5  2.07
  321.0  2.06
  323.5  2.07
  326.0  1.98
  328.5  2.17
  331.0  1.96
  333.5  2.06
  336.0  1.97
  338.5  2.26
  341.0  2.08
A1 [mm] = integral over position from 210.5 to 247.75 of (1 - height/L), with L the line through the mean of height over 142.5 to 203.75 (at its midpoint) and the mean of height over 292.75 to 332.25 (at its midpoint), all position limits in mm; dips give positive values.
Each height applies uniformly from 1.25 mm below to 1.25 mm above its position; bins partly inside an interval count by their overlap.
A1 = -0.5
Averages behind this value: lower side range 1.9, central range 1.99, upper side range 2.06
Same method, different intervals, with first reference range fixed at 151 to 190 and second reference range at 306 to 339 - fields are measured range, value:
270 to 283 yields -0.4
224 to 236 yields -0.1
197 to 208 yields 0.6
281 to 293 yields 0.0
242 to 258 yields -0.3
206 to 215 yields -0.1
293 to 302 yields 0.2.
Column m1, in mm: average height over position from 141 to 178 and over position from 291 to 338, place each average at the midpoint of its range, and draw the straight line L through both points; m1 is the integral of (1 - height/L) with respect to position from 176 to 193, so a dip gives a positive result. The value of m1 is -0.9 mm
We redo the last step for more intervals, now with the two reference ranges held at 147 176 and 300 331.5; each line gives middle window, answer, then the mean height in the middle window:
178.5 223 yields -0.9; 1.96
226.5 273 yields -1.2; 2.03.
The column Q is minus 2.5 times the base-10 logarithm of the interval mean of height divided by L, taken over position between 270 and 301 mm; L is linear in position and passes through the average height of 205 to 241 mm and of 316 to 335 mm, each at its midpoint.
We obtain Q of -0.019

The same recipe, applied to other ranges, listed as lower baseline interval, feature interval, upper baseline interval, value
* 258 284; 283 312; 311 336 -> 0.00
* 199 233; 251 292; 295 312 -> -0.02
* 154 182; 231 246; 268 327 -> -0.03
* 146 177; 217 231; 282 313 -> 0.01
